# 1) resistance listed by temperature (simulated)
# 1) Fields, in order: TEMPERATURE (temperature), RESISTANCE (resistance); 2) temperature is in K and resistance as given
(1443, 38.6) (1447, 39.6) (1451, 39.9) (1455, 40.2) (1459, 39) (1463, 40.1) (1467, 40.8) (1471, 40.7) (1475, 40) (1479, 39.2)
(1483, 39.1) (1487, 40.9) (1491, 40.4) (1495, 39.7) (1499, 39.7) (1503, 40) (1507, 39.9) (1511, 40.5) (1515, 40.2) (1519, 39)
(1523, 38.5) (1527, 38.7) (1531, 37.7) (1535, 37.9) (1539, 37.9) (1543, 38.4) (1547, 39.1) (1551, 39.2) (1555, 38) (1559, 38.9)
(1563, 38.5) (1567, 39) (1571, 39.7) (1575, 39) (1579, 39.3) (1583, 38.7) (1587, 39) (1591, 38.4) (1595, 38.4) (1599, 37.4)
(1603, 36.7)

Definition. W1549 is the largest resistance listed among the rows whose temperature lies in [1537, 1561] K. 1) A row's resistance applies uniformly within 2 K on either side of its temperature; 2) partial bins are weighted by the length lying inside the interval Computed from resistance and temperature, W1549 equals 39.2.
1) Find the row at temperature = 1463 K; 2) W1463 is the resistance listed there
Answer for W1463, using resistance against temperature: 40.1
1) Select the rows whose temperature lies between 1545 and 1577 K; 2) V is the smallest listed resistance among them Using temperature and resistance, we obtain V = 38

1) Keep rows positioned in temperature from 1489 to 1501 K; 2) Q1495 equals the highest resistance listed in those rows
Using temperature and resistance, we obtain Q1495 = 40.4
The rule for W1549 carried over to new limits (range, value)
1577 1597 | 39.3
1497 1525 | 40.5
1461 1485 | 40.8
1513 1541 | 40.2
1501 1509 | 40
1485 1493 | 40.9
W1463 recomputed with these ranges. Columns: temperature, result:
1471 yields 40.7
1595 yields 38.4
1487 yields 40.9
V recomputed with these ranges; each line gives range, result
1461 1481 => 39.2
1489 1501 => 39.7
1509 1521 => 39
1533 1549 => 37.9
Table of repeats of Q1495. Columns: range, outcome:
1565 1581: 39.7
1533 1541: 37.9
